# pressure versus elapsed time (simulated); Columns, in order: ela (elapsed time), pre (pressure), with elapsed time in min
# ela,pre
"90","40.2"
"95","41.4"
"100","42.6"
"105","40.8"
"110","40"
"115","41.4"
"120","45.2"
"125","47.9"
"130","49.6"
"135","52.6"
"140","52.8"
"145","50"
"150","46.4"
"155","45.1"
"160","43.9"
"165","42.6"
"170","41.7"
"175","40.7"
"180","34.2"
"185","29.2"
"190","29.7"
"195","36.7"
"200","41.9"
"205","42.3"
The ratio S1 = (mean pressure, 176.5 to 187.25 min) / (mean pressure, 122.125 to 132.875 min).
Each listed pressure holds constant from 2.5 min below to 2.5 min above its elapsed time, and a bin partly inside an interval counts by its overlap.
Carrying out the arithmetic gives 0.7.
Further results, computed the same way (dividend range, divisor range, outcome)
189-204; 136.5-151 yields 0.74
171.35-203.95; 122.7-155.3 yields 0.73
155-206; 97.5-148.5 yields 0.83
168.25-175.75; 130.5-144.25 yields 0.80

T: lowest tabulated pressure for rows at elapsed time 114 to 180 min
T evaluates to 34.2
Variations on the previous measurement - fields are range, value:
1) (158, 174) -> 41.7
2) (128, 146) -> 49.6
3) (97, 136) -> 40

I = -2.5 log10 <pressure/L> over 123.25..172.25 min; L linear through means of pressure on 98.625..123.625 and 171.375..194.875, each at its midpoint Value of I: -0.23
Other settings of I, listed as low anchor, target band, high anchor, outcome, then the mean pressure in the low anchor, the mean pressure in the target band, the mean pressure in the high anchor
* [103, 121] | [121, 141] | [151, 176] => -0.188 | 41.6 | 50.2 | 43.1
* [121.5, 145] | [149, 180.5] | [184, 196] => -0.064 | 50.4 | 42.4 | 31.6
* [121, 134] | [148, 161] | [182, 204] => -0.054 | 48.8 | 45.2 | 34.9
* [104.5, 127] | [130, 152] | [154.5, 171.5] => -0.169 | 43.2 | 50.4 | 43.2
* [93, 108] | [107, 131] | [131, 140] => 0.067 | 41.6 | 44.4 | 52.2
